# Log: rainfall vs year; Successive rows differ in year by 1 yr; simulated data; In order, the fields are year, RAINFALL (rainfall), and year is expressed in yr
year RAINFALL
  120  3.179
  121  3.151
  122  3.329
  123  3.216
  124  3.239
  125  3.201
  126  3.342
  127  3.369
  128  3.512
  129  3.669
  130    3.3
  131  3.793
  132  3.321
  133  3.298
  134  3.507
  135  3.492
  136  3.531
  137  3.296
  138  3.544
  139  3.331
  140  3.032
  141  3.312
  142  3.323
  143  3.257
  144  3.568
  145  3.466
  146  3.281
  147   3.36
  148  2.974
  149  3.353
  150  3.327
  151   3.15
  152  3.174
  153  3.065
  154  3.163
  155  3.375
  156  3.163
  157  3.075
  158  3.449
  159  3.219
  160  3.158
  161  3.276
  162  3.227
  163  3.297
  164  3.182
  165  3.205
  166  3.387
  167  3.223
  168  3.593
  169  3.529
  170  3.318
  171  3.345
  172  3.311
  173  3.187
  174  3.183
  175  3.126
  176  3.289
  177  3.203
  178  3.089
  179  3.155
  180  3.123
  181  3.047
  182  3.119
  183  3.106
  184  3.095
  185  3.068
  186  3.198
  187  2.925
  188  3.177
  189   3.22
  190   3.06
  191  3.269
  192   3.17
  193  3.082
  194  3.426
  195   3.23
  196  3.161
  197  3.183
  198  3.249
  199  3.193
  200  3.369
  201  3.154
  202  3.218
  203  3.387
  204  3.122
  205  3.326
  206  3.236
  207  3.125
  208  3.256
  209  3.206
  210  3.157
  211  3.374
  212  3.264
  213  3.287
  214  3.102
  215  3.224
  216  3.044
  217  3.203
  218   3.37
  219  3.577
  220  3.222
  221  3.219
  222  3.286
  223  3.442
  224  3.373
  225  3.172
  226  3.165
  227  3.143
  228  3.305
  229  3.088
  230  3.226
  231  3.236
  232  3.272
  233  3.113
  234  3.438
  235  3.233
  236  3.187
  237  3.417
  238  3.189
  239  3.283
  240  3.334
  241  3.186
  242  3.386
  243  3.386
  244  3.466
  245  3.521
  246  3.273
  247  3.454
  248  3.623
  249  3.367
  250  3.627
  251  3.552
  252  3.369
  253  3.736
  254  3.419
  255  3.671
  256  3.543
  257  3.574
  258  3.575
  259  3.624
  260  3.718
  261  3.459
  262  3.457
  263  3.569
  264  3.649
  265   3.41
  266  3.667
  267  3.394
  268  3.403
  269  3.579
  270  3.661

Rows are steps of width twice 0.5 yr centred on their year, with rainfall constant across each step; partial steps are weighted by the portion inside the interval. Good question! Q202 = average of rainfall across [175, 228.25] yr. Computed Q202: 3.21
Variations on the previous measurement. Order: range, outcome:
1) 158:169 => 3.3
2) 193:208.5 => 3.24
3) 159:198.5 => 3.21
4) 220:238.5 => 3.25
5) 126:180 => 3.31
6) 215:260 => 3.36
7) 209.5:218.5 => 3.22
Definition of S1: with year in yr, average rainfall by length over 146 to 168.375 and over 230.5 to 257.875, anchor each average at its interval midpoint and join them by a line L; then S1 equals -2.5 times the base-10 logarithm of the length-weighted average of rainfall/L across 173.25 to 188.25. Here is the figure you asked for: 0.05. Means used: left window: 3.24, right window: 3.4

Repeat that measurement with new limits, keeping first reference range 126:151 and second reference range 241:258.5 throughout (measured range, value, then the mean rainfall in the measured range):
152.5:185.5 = 0.061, 3.22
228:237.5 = 0.073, 3.25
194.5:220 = 0.068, 3.24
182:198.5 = 0.089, 3.16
